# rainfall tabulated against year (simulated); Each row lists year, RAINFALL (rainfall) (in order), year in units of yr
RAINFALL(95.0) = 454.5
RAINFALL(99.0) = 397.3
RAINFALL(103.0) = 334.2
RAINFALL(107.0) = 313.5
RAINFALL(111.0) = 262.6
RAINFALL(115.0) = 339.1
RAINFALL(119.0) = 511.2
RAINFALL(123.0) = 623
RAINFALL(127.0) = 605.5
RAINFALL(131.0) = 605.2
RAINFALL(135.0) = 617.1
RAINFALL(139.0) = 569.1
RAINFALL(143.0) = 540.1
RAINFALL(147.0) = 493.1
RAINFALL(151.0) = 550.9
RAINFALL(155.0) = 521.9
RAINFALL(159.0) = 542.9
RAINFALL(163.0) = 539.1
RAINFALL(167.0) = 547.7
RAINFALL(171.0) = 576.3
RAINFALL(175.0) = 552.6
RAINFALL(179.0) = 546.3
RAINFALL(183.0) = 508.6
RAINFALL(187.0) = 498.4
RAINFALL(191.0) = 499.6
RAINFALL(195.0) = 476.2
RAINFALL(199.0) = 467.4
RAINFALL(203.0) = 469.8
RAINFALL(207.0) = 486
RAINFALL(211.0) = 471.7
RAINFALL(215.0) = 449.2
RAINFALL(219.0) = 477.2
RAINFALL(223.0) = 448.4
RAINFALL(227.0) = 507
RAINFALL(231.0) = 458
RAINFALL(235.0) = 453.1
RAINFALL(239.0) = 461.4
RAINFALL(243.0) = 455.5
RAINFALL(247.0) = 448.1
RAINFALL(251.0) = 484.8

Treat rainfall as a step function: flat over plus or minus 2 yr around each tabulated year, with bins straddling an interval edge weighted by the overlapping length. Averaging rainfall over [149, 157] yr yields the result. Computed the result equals 536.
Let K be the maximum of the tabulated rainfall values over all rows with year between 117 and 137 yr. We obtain 623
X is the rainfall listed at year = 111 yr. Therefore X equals 262.6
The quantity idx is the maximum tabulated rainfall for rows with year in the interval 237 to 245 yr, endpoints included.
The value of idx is 461.4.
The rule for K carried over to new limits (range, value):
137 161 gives 569.1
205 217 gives 486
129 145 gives 617.1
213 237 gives 507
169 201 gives 576.3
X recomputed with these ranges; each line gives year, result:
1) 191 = 499.6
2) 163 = 539.1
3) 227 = 507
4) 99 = 397.3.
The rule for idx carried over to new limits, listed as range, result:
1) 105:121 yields 511.2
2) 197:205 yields 469.8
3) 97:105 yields 397.3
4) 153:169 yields 547.7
